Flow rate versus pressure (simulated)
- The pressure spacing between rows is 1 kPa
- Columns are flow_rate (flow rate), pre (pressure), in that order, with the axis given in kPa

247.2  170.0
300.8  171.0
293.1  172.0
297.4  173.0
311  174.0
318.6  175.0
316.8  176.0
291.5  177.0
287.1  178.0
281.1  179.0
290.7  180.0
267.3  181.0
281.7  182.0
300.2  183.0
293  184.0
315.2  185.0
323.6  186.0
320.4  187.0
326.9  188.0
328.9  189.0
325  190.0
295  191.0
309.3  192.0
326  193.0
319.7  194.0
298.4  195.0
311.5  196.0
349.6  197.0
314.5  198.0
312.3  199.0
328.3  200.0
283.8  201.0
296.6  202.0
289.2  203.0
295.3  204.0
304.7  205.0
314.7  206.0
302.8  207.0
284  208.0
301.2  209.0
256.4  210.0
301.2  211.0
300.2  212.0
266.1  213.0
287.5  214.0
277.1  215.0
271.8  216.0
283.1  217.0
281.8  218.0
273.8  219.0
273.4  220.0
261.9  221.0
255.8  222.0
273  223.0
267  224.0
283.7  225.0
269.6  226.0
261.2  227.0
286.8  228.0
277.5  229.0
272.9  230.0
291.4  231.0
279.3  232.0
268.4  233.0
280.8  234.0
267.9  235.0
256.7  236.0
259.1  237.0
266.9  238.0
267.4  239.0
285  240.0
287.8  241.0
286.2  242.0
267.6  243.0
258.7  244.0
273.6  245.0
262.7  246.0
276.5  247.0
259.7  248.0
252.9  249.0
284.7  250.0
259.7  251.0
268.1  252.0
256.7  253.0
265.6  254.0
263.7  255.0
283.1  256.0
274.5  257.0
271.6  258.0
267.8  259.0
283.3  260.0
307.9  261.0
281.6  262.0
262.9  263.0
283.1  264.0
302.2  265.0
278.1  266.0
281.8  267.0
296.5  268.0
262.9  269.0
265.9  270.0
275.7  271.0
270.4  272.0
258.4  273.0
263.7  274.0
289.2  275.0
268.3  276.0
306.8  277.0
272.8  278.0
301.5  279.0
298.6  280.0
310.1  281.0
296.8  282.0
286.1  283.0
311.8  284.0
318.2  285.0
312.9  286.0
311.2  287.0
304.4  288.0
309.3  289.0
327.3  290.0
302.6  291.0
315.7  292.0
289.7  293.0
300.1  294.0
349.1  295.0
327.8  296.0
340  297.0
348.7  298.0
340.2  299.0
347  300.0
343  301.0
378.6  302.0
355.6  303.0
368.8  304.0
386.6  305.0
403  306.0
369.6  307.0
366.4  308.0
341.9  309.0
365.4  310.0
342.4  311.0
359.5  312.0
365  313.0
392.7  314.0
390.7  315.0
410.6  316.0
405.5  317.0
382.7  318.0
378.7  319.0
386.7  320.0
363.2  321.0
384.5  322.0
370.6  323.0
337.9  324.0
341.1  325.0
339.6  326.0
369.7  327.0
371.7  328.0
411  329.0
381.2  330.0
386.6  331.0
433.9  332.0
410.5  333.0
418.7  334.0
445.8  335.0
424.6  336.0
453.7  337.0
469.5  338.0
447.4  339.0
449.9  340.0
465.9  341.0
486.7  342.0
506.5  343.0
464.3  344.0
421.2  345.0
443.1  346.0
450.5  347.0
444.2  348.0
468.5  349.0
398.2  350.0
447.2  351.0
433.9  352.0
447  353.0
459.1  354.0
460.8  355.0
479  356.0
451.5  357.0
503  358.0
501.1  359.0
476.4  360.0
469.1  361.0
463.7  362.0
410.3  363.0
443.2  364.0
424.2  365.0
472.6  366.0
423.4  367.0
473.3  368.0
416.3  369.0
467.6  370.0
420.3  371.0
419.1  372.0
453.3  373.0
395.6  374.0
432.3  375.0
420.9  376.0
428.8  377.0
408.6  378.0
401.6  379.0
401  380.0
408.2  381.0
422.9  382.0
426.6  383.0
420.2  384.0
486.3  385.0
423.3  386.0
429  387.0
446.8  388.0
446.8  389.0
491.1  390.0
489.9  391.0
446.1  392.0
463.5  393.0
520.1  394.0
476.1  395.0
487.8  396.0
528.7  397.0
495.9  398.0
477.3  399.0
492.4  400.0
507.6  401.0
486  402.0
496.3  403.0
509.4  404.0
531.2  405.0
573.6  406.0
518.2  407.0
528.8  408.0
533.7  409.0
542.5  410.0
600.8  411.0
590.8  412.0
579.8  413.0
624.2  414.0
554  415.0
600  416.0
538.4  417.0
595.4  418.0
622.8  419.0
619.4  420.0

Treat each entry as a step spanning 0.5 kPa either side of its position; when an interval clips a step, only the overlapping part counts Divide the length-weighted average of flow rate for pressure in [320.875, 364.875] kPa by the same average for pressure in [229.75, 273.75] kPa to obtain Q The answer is 1.6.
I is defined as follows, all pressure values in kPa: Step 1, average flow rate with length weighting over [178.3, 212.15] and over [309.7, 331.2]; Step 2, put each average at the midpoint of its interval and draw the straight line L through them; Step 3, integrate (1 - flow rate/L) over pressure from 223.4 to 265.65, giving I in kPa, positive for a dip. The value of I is 7.43 kPa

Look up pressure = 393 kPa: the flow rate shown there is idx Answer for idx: 463.5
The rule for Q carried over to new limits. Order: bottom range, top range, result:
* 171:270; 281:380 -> 1.39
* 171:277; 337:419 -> 1.66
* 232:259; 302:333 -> 1.39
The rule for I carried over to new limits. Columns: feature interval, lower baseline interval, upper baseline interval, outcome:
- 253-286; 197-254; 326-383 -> 5.0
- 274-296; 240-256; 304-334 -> 1.5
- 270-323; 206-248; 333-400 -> 4.4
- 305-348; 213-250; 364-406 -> -1.8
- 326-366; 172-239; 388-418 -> 1.1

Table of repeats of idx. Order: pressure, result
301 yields 343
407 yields 518.2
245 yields 273.6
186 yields 323.6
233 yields 268.4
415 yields 554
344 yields 464.3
